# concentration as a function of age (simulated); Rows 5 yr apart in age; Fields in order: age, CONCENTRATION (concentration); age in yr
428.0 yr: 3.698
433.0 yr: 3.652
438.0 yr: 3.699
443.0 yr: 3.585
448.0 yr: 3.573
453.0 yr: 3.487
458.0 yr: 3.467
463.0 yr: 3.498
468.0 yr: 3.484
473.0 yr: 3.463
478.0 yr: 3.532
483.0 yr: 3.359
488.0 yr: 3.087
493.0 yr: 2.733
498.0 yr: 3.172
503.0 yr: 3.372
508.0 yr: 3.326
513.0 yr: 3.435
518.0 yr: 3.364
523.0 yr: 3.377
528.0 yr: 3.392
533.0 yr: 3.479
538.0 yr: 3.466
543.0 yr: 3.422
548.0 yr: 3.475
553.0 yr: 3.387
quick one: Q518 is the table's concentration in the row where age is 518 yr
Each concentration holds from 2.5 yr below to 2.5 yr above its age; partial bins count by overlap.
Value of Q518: 3.364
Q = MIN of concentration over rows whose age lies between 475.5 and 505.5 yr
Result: 2.733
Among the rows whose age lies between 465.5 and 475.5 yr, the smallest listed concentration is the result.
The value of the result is 3.463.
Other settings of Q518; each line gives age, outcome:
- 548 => 3.475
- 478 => 3.532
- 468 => 3.484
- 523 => 3.377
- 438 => 3.699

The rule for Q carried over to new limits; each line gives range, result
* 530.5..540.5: 3.466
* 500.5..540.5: 3.326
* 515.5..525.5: 3.364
